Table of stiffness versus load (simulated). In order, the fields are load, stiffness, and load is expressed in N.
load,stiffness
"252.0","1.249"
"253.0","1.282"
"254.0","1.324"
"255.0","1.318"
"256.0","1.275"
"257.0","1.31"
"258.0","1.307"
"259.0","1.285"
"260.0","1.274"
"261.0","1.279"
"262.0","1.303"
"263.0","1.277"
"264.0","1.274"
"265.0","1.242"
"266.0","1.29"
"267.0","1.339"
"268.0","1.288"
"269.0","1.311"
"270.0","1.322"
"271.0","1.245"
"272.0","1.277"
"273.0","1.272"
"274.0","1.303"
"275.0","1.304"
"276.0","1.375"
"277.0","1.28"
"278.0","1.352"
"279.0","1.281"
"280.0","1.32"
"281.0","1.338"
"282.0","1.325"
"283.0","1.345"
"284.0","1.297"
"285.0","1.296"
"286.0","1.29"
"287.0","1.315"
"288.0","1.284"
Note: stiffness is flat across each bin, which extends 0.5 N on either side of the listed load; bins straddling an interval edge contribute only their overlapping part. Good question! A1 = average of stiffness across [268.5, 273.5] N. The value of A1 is 1.29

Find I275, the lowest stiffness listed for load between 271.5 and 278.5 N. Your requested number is 1.272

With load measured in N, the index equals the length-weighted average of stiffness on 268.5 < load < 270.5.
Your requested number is 1.32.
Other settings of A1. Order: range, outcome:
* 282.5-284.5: 1.32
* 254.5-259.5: 1.3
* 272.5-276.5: 1.31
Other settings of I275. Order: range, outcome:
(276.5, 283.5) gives 1.28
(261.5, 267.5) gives 1.242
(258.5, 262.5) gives 1.274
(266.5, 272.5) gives 1.245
